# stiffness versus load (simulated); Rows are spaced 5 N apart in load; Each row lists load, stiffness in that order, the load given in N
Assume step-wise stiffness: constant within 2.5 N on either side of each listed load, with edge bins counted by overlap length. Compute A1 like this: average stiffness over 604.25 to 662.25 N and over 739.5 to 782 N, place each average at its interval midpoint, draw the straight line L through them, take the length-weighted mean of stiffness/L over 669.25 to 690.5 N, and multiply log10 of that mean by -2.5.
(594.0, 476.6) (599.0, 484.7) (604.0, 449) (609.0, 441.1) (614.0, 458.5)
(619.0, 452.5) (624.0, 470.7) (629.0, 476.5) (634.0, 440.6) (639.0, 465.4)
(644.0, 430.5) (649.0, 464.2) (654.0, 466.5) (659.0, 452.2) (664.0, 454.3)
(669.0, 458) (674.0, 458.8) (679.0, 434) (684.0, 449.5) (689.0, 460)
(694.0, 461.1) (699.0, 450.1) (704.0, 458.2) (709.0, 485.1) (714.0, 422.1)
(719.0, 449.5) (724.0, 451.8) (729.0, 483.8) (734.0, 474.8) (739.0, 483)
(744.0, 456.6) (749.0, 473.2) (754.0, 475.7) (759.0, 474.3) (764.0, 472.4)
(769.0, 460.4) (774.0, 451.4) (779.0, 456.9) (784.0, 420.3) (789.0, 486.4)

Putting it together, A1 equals 0.02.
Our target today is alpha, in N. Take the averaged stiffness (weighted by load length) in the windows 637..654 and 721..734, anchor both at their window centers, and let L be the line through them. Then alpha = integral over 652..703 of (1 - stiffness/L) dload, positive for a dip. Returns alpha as 0.64 N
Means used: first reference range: 455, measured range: 454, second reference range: 468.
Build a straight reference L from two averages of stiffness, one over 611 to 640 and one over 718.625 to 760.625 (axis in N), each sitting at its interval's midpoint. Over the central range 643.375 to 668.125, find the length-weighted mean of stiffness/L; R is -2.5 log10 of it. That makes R 0.017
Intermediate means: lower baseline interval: 460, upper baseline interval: 470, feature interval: 456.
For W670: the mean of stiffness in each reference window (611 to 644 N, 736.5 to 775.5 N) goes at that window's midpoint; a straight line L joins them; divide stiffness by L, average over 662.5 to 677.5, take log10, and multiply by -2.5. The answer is 0.01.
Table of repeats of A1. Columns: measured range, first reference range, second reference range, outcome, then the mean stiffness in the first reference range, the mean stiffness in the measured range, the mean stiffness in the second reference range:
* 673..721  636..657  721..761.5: 0.03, 456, 453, 471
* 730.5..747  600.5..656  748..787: -0.03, 456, 472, 460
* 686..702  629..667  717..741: 0.01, 455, 457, 469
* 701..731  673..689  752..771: 0.00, 448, 458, 471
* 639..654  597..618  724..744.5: 0.02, 457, 454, 474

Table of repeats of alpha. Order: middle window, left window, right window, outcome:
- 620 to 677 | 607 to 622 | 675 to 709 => -0.57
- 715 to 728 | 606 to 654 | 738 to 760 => 0.47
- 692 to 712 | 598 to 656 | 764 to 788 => -0.34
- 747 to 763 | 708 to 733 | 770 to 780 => -0.65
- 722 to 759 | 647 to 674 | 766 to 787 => -1.62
